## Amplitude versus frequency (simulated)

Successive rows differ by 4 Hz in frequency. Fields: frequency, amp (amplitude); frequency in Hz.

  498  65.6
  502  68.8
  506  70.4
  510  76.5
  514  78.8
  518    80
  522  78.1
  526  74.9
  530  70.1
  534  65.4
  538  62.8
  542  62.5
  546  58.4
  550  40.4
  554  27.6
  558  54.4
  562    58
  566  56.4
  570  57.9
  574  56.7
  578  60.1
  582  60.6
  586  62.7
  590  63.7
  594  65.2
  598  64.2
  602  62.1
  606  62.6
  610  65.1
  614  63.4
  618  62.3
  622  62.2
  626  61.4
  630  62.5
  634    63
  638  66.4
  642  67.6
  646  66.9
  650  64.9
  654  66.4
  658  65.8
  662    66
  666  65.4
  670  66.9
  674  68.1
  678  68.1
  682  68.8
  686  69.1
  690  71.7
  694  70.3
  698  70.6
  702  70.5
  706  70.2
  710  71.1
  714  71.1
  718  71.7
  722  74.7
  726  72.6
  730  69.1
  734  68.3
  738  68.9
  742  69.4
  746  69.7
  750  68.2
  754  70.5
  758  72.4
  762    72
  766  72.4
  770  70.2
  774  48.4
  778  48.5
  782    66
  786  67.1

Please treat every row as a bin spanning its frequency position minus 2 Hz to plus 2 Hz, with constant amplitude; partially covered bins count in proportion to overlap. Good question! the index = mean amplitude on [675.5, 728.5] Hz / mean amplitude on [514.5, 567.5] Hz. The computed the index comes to 1.2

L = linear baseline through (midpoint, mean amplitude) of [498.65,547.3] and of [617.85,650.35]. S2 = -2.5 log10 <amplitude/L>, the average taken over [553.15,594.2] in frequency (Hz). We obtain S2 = 0.18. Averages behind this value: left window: 70.6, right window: 64.2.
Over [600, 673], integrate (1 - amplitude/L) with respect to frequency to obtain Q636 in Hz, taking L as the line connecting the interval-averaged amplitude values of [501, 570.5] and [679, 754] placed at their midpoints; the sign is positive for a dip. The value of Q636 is 3.0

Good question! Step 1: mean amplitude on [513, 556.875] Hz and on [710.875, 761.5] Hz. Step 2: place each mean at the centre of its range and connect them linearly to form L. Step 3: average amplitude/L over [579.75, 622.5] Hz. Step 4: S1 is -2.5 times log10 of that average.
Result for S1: 0.04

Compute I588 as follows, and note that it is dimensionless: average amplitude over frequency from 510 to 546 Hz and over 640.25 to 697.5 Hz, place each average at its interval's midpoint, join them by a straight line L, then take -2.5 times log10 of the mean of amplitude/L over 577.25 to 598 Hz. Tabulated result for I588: 0.11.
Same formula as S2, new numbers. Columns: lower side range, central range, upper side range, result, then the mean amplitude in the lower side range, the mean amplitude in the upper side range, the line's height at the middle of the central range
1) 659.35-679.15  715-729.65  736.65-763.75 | -0.05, 66.8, 70.2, 69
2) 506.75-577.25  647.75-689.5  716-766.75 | 0.01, 62.4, 70.7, 67.7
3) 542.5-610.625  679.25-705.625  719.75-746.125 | -0.05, 57.4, 70.4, 67.1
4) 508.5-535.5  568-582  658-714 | 0.24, 75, 68.9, 73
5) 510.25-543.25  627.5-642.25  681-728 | 0.11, 72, 71.1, 71.5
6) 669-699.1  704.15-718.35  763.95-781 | -0.07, 69.2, 60.3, 66.5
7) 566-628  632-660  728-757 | -0.03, 61.8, 69.3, 64.3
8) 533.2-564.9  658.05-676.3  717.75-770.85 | -0.05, 53.3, 70.7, 63.8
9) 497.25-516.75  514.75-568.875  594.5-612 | 0.14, 72.7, 63.6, 69.4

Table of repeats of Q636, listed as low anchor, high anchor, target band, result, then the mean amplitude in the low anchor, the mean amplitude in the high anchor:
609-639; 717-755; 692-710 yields -0.6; 63.1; 70.3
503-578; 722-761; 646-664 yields 0.3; 62.7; 70.2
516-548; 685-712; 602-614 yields 1.1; 69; 70.6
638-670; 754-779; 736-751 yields -0.9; 66.2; 65.1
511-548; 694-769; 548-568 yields 6.5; 70.3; 70.7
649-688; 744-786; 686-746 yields -3.8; 67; 65.9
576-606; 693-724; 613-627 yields 0.5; 62.7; 71.3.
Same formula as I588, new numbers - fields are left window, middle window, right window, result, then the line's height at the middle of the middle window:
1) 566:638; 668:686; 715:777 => -0.04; 65.6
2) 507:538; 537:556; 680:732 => 0.43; 73.5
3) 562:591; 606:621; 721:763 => -0.03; 61.9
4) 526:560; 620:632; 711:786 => -0.02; 61.1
